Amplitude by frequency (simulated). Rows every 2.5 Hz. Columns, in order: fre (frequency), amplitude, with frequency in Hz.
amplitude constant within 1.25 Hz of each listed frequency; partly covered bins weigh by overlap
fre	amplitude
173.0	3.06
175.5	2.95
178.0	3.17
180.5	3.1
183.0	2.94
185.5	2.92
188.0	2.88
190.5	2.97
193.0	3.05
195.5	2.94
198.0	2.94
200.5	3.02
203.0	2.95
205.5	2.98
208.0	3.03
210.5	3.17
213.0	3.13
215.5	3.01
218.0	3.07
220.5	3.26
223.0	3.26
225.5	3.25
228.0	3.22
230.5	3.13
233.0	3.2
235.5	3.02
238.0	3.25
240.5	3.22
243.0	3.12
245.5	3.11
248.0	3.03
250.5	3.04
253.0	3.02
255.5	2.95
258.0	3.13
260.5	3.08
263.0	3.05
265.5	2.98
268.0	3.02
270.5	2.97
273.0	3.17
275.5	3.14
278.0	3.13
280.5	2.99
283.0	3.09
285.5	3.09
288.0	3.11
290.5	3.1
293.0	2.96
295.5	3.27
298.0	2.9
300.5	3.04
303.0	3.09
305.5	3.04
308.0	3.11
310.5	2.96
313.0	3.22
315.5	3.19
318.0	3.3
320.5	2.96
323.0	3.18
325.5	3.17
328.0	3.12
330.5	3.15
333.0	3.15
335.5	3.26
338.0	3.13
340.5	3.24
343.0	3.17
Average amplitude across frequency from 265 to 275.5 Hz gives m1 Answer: 3.05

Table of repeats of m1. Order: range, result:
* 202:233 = 3.13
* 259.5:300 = 3.07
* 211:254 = 3.14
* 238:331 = 3.09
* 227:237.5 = 3.15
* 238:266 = 3.08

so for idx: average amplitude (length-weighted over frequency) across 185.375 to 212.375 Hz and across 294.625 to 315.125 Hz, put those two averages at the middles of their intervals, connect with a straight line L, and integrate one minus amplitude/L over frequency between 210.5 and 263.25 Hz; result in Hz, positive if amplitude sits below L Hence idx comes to -1.7 Hz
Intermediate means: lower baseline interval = 2.99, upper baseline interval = 3.08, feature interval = 3.12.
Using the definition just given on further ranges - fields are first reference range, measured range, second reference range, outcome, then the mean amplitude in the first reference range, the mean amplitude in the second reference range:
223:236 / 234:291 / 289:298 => 0.9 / 3.18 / 3.08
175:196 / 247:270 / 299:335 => 0.3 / 2.99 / 3.12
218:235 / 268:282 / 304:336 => 0.4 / 3.2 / 3.14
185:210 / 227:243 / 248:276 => -0.8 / 2.98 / 3.05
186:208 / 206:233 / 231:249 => -0.8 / 2.97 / 3.14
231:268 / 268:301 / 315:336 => 0.5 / 3.08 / 3.16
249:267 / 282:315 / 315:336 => 0.3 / 3.04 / 3.16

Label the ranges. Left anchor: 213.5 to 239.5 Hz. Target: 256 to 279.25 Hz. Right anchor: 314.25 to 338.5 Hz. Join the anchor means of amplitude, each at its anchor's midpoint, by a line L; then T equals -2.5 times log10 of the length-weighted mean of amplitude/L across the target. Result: 0.03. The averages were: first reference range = 3.17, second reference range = 3.16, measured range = 3.07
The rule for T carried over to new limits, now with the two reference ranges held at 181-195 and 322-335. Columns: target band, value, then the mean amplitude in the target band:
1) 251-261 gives 0.005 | 3.04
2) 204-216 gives -0.027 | 3.06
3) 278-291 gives 0.006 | 3.08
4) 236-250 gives -0.034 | 3.13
